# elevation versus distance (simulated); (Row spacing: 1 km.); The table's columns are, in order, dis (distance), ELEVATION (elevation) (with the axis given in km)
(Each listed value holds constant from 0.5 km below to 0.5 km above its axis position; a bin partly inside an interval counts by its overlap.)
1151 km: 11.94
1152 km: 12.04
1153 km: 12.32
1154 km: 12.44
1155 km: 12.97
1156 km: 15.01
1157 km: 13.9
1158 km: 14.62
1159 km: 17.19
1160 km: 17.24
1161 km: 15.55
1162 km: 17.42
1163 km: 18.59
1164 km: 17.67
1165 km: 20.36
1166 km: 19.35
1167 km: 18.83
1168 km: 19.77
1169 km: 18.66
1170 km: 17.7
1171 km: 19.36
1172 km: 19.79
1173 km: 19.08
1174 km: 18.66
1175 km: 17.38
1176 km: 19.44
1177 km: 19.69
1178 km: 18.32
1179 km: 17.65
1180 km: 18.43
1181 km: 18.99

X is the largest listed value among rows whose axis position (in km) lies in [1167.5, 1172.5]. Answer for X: 19.79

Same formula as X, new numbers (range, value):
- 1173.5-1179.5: 19.69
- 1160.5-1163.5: 18.59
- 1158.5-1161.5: 17.24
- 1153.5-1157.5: 15.01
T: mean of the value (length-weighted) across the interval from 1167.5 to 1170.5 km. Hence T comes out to 18.7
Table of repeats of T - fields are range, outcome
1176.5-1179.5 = 18.6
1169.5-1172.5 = 18.9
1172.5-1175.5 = 18.4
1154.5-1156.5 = 14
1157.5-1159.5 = 15.9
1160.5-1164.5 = 17.3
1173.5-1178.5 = 18.7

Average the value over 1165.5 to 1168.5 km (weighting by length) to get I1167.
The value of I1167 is 19.3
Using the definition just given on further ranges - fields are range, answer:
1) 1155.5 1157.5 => 14.5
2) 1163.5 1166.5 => 19.1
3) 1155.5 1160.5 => 15.6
